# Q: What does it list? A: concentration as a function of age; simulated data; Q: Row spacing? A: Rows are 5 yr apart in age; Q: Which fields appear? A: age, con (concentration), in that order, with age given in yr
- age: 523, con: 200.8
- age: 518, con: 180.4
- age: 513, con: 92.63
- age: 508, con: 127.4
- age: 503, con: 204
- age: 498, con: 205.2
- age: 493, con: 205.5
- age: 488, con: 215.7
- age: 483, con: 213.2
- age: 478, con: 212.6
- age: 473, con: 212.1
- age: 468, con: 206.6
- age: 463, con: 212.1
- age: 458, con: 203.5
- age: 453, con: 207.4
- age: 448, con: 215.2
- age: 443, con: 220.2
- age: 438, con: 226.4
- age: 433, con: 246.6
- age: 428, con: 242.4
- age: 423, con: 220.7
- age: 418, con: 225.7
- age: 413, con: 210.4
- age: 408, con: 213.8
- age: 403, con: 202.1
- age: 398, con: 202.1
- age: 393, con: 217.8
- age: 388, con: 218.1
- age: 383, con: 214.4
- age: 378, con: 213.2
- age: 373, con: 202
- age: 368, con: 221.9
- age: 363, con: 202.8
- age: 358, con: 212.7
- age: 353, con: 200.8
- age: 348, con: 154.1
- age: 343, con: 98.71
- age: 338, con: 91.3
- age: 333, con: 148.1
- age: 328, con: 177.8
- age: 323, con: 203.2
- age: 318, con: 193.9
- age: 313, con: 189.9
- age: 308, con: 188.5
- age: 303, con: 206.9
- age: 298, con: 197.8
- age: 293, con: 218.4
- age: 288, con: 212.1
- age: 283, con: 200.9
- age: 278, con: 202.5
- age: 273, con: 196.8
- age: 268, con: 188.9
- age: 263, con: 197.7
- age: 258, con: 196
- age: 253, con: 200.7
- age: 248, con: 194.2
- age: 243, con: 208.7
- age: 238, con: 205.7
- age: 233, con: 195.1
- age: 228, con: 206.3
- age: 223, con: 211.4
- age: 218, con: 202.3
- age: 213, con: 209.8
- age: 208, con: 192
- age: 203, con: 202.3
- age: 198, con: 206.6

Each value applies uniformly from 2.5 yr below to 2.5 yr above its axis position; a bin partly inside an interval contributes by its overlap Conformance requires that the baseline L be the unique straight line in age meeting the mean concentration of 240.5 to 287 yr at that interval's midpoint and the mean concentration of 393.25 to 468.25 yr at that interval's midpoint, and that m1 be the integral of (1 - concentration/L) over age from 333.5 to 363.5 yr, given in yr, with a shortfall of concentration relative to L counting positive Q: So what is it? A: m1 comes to 7.5 yr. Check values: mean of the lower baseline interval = 199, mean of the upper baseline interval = 217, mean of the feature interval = 156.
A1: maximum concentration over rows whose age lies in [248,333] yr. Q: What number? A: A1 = 218.4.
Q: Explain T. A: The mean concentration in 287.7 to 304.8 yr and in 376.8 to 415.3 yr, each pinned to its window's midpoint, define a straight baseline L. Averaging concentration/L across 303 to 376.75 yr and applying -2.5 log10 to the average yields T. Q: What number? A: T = 0.17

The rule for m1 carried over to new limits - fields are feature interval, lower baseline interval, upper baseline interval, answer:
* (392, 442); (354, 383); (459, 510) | -3.38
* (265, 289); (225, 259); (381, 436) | 0.67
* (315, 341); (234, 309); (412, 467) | 5.69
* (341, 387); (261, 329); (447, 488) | 2.37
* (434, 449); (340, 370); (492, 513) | -4.09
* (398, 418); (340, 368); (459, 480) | -1.83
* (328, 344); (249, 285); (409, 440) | 6.57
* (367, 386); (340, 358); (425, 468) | -3.96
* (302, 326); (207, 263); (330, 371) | -2.35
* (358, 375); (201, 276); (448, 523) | -1.09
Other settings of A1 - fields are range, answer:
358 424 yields 225.7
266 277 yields 196.8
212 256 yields 211.4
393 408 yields 217.8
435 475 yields 226.4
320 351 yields 203.2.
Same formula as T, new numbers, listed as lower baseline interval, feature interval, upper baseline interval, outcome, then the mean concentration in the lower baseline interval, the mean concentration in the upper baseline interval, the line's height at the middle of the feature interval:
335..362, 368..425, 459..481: -0.21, 154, 210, 176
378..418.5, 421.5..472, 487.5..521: -0.13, 212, 174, 195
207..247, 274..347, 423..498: 0.16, 204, 217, 209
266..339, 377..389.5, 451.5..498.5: -0.08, 190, 210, 199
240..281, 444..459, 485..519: -0.16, 198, 176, 181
